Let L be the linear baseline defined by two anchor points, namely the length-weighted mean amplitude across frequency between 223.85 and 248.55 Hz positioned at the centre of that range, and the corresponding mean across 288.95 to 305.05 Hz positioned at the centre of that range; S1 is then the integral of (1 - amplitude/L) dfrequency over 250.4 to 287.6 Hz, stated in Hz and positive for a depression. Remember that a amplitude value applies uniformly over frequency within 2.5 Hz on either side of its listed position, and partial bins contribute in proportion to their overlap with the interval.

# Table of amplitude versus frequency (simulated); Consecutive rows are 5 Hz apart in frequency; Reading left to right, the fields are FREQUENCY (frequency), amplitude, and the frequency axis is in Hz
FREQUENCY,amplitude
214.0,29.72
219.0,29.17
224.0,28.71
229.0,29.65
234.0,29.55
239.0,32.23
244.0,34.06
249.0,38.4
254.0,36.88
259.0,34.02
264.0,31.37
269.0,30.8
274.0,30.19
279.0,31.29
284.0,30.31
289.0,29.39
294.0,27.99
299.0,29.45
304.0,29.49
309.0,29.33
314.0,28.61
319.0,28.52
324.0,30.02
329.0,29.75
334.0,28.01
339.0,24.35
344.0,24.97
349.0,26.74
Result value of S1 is -2.43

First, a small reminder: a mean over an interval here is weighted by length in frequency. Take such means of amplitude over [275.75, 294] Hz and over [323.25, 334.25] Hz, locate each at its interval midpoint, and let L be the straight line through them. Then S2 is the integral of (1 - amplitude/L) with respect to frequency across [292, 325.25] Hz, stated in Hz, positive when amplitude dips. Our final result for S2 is 0.7 Hz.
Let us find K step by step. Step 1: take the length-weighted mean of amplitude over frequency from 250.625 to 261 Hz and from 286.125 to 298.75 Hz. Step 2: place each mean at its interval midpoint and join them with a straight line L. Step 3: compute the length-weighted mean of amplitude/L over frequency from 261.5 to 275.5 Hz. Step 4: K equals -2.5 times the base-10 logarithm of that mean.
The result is 0.09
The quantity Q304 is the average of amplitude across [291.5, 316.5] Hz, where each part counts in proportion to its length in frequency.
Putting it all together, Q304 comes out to 29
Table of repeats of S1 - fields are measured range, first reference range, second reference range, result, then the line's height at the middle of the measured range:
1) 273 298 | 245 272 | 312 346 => 1.54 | 31.7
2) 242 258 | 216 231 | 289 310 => -3.92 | 29.1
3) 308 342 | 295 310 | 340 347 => -1.71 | 26.9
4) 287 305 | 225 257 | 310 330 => 0.82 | 30.4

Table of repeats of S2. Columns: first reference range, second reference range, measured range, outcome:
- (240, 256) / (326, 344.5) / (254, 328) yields 2.98 Hz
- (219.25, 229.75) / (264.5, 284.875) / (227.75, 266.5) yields -4.59 Hz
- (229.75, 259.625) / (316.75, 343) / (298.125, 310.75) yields 0.13 Hz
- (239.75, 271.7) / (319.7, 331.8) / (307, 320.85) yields 0.72 Hz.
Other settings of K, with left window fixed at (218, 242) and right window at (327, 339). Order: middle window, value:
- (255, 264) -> -0.15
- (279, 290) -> -0.05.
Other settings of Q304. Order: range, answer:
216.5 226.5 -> 28.9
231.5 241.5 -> 30.9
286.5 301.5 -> 28.9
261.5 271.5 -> 31.1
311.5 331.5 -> 29.2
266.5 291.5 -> 30.4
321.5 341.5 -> 28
